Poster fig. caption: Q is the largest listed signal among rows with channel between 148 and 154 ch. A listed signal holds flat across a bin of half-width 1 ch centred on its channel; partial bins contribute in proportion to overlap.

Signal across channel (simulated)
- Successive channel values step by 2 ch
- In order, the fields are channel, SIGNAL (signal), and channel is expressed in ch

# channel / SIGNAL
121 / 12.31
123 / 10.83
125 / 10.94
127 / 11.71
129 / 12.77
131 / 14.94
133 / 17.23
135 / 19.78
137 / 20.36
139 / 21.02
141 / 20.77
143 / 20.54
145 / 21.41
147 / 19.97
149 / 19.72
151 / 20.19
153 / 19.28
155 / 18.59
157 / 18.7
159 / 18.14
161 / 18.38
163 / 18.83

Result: 20.19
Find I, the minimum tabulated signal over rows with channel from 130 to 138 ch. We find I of 14.94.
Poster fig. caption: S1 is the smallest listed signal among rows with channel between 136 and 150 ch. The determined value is 19.72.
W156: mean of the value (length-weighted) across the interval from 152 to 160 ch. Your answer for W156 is 18.7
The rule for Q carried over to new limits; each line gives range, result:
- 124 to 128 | 11.71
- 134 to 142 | 21.02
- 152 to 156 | 19.28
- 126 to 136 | 19.78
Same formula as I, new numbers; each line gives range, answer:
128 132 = 12.77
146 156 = 18.59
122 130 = 10.83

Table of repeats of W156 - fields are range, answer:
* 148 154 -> 19.7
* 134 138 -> 20.1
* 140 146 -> 20.9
